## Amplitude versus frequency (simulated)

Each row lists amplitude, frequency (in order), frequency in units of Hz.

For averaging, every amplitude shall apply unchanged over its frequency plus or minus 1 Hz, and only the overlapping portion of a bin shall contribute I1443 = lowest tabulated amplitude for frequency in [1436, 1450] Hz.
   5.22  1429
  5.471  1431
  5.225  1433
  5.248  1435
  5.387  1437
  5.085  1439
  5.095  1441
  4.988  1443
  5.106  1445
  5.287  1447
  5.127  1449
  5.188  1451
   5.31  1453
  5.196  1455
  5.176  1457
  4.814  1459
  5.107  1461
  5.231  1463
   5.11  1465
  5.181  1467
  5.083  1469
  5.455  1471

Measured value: 4.988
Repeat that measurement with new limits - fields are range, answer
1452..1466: 4.814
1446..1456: 5.127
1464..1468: 5.11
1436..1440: 5.085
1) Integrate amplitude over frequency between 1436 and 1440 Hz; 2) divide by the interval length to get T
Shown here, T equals 5.24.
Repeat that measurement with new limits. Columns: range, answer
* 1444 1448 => 5.2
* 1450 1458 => 5.22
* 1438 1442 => 5.09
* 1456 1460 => 5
